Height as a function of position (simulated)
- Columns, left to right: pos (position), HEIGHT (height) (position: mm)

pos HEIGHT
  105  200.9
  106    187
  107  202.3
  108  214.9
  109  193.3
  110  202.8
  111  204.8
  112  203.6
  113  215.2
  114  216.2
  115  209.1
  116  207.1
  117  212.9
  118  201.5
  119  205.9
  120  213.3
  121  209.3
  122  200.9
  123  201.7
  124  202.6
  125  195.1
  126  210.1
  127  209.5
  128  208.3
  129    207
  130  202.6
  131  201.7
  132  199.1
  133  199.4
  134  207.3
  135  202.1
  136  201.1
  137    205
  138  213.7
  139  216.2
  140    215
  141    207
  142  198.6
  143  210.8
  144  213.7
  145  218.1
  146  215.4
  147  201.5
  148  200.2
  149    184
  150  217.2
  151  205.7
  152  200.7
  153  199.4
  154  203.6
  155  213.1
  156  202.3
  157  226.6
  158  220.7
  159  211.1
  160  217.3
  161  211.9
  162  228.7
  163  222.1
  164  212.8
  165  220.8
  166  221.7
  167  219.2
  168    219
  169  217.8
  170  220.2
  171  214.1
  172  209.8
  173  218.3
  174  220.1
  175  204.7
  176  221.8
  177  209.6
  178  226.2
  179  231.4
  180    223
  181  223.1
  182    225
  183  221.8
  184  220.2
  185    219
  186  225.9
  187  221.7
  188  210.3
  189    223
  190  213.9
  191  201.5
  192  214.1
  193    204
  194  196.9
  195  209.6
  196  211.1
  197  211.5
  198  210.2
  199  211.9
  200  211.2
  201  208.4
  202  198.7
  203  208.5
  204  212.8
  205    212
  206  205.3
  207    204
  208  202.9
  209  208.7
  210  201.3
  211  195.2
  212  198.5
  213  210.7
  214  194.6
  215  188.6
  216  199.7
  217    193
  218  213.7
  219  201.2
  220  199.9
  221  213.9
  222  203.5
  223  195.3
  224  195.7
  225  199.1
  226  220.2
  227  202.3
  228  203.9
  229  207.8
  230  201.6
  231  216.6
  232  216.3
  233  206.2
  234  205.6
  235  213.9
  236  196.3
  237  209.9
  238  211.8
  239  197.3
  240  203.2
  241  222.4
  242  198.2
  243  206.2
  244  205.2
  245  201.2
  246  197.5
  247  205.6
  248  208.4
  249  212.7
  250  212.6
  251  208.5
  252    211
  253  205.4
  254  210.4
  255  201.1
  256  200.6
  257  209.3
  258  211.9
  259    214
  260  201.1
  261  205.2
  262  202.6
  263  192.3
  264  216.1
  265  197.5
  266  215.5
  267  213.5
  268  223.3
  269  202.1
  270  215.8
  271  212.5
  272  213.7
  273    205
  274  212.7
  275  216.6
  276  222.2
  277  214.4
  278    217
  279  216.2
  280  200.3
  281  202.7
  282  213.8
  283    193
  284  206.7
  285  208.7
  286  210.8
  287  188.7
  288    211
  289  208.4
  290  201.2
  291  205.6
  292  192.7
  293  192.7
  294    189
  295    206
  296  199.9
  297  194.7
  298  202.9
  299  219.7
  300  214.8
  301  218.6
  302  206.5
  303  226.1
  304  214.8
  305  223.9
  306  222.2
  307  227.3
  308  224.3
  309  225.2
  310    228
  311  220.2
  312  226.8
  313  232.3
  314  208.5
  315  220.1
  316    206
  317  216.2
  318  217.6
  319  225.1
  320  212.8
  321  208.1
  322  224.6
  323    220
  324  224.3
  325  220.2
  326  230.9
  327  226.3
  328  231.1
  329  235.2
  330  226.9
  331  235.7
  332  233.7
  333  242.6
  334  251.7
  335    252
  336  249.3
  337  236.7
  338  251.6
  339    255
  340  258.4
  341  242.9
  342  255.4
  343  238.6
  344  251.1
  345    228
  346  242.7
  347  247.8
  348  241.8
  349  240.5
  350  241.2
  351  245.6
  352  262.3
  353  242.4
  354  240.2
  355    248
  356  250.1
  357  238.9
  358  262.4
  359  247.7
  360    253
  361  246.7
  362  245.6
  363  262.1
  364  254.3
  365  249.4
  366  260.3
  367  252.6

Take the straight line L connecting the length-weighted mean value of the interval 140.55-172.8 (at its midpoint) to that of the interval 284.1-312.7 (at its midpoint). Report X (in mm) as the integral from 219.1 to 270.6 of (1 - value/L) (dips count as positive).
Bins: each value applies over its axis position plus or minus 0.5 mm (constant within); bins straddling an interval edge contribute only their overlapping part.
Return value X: 1.2 mm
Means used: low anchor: 212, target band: 207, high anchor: 211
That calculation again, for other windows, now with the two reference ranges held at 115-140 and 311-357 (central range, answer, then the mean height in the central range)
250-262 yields 0.9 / 207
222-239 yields 1.1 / 206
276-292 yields 1.5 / 207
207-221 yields 1.1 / 201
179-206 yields 0.2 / 214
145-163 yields 0.0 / 210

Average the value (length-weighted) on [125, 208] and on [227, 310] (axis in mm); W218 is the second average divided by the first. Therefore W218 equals 0.99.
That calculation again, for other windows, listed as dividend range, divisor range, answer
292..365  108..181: 1.10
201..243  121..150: 1.00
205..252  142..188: 0.95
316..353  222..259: 1.15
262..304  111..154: 1.01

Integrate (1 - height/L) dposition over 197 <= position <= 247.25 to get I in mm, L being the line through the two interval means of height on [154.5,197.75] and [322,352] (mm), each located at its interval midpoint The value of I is 4.1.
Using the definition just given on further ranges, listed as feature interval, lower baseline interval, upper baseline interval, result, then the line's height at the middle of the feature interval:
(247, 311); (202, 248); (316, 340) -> 2.67 mm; 219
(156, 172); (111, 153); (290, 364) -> -0.60 mm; 210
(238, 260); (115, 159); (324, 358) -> 1.89 mm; 226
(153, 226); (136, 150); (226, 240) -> -1.36 mm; 207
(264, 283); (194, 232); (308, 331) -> 0.30 mm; 215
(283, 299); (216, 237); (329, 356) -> 1.80 mm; 227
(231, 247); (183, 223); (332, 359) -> 0.81 mm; 217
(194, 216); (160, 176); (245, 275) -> 0.89 mm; 214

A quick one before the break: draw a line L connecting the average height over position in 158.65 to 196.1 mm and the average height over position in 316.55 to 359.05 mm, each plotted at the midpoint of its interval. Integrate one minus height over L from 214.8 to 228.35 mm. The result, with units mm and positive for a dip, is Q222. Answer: 1.2 mm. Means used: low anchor 217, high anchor 238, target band 202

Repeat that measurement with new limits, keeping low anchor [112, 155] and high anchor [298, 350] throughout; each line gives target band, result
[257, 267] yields 0.7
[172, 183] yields -0.4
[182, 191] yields -0.2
